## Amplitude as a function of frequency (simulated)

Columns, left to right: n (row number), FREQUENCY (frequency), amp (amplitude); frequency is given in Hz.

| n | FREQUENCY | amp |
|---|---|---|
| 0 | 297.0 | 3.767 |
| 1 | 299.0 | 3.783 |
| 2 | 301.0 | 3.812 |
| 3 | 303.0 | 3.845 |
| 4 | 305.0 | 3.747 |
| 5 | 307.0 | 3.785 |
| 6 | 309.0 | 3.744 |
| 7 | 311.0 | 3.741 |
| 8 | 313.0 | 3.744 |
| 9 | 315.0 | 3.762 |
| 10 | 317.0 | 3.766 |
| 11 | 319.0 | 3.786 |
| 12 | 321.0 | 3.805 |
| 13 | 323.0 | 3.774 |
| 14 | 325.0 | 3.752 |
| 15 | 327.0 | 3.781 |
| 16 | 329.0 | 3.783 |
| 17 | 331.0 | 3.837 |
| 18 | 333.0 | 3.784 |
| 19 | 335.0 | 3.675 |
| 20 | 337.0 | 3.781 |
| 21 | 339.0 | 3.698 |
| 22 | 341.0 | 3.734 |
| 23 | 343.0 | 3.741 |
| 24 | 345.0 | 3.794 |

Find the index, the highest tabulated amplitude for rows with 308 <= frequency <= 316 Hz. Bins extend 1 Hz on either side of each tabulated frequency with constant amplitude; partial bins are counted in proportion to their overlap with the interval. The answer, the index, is 3.762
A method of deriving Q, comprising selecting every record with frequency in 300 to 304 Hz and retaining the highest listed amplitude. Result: 3.845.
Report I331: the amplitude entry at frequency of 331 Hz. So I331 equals 3.837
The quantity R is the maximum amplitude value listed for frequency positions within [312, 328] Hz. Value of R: 3.805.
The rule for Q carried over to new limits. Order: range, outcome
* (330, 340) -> 3.837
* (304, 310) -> 3.785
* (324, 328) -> 3.781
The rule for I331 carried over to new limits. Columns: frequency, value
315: 3.762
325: 3.752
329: 3.783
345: 3.794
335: 3.675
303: 3.845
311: 3.741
